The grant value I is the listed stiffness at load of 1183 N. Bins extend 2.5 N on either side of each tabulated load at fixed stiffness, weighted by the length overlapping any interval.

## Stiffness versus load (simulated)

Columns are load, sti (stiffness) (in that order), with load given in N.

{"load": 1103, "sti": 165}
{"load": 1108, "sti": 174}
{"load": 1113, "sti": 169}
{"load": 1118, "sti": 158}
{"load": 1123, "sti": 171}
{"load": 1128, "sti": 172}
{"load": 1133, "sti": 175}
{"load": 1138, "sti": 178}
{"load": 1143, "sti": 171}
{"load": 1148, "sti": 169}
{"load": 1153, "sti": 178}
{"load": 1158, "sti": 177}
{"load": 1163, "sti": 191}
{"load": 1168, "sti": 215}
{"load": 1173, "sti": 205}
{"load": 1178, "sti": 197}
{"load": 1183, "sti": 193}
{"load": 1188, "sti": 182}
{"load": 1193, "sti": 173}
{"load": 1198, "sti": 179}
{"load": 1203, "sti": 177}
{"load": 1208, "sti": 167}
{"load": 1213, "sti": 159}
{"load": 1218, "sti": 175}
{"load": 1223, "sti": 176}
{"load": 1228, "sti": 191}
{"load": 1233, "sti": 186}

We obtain 193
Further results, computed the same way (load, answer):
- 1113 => 169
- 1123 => 171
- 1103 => 165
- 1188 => 182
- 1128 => 172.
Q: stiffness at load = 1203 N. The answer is 177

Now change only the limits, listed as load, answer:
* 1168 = 215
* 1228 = 191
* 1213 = 159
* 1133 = 175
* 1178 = 197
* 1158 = 177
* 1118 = 158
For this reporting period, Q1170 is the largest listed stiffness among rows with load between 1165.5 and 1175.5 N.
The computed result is 215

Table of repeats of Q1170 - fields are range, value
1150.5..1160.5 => 178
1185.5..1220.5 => 182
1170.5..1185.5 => 205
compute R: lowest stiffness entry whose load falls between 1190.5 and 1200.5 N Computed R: 173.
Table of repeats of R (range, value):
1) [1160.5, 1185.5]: 191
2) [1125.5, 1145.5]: 171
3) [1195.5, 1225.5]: 159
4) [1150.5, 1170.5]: 177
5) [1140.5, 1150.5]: 169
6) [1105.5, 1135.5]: 158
